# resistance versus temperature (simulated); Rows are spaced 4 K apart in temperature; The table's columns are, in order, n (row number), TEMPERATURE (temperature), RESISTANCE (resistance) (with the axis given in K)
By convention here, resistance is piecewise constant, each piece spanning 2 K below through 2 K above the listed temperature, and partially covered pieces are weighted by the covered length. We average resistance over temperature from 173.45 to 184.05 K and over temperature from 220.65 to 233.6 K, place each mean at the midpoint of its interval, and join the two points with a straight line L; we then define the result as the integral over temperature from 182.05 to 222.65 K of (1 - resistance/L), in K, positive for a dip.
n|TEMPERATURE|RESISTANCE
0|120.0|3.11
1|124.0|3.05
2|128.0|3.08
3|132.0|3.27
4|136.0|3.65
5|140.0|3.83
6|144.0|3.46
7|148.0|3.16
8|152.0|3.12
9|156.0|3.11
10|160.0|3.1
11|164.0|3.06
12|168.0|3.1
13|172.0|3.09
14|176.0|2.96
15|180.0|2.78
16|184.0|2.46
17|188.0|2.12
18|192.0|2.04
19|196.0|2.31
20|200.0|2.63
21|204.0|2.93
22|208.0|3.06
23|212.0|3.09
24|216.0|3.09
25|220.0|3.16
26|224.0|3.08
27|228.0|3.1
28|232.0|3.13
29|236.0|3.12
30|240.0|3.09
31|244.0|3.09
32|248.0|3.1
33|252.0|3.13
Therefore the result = 3.6 K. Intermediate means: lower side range 2.8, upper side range 3.11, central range 2.7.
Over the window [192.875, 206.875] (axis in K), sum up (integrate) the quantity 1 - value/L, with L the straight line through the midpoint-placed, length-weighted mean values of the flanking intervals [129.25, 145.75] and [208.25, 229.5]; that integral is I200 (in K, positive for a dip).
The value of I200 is 2.6 K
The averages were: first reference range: 3.53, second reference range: 3.1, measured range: 2.6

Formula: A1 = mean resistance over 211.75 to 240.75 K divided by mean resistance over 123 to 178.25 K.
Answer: 0.97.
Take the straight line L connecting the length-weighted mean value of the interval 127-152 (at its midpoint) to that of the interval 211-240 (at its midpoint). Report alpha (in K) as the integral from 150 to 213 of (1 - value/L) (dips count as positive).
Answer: 8.8 K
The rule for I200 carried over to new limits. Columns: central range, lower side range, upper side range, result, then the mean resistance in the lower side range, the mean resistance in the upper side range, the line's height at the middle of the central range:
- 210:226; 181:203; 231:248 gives -1.96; 2.36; 3.11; 2.77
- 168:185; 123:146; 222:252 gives 2.10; 3.4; 3.1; 3.28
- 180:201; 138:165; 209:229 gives 5.51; 3.27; 3.1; 3.17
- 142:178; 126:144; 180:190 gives -2.67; 3.46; 2.39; 2.92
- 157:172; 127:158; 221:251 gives 0.90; 3.34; 3.1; 3.29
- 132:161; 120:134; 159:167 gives -2.31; 3.13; 3.08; 3.1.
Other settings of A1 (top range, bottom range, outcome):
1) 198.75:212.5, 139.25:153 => 0.87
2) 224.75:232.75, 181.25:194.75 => 1.38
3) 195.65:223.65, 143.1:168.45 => 0.93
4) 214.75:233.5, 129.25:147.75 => 0.89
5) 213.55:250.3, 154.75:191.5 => 1.10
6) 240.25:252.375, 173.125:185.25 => 1.12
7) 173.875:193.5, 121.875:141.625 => 0.74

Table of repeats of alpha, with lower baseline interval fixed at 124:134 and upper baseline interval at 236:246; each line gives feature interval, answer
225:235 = 0.0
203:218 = 0.3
